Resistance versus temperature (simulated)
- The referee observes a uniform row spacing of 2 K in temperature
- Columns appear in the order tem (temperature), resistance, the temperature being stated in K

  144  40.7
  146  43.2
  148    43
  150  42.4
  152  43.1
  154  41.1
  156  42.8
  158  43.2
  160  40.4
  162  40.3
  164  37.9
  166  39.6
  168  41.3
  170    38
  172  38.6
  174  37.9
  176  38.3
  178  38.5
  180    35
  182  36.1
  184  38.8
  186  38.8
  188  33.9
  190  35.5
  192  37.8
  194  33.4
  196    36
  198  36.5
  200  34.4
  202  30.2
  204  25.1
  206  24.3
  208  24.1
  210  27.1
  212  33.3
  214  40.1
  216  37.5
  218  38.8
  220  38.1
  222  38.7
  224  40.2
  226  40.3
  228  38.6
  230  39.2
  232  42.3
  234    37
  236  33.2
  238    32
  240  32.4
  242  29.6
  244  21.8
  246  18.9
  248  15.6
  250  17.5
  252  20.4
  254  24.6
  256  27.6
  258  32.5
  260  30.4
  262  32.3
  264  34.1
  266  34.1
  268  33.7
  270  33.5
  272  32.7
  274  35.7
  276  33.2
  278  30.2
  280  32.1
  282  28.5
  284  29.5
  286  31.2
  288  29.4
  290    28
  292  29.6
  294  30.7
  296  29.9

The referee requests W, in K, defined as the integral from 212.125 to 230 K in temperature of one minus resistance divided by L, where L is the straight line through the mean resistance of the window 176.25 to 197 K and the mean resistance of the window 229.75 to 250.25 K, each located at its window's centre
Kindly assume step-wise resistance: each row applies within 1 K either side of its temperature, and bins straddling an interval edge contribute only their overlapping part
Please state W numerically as -4.0 K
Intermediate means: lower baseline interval 36.4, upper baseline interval 29.1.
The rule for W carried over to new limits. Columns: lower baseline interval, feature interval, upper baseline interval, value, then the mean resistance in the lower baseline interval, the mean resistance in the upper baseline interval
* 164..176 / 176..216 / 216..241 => 4.69 K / 38.9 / 37.6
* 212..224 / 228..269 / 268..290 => 6.17 K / 38.3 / 31.5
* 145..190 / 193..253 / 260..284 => 6.67 K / 39.6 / 32.5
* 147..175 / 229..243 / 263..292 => -0.05 K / 40.7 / 31.8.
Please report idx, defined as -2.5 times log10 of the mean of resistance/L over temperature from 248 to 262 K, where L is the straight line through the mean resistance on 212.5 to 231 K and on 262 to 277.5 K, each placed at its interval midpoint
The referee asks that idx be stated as 0.358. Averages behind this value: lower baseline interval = 38.9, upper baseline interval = 33.6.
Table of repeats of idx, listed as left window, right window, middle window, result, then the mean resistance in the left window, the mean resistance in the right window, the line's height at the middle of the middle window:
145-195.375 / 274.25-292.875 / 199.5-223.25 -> 0.102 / 39.1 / 30.4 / 36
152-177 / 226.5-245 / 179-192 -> 0.054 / 40.1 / 34.2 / 38.3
